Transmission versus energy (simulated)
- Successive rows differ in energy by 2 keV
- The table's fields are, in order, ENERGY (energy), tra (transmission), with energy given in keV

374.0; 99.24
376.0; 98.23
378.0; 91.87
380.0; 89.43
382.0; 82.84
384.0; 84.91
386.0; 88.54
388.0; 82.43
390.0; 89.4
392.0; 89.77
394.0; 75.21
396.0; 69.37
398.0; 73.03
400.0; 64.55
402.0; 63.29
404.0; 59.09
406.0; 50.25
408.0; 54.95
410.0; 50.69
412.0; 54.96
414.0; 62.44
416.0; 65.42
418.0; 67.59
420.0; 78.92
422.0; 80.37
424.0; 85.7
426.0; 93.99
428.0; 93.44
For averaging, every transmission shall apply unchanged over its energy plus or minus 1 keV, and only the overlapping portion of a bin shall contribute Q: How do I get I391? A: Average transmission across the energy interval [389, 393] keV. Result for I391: 89.6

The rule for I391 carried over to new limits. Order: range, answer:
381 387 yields 85.4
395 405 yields 65.9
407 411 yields 52.8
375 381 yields 93.2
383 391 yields 86.3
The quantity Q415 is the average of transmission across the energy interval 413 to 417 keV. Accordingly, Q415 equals 63.9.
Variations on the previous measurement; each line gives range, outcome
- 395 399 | 71.2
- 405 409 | 52.6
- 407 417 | 57.7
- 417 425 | 78.1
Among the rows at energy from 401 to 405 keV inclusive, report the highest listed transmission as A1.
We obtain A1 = 63.29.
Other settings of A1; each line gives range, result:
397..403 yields 73.03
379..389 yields 89.43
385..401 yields 89.77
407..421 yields 78.92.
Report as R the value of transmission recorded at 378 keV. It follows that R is 91.87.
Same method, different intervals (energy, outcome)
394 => 75.21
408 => 54.95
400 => 64.55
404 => 59.09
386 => 88.54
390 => 89.4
